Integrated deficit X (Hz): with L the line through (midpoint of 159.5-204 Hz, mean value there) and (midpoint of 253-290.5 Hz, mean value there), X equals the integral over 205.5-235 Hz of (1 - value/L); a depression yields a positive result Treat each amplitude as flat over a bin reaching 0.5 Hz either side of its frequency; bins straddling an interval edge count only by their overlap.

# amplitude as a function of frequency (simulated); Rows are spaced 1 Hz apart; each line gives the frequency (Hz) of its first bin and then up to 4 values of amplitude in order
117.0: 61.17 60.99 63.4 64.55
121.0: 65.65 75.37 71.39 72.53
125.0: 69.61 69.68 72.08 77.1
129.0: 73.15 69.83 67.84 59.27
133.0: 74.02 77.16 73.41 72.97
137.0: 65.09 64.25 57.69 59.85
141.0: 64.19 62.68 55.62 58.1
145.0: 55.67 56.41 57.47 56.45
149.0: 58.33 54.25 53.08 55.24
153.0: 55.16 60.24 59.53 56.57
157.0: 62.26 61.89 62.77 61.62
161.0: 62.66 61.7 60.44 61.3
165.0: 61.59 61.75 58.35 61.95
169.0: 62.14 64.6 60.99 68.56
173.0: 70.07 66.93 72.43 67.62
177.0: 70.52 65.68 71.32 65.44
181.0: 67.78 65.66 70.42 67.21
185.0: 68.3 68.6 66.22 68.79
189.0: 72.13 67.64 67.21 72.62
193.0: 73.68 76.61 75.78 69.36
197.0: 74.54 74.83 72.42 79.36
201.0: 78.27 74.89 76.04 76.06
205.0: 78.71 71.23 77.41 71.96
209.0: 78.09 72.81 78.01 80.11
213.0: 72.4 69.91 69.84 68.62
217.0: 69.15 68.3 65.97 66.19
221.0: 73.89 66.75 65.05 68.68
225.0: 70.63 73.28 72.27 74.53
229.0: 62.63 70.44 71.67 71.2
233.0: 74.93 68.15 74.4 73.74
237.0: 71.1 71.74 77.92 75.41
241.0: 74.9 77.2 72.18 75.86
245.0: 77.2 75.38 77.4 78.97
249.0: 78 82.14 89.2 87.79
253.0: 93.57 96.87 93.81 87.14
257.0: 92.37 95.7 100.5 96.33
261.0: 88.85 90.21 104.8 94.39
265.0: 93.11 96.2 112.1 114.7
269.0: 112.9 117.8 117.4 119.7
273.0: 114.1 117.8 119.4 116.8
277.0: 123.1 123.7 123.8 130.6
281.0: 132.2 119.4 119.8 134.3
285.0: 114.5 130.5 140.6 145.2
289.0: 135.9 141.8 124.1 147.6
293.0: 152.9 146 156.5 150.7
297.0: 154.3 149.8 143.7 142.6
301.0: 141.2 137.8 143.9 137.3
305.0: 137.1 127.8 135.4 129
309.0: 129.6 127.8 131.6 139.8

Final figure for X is 5.5 Hz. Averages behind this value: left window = 68.4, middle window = 71.2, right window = 113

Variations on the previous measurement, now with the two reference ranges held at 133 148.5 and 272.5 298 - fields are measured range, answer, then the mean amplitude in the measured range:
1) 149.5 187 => 6.3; 63.5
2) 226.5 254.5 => 8.7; 76.7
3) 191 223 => 7.3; 73.1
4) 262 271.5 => 1.4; 106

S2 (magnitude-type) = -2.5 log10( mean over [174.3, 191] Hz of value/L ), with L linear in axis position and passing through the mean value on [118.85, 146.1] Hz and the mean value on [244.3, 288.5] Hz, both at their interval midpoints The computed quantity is 0.190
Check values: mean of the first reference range 66.9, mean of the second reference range 106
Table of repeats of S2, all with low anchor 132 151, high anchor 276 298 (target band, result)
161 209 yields 0.21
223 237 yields 0.44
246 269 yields 0.28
